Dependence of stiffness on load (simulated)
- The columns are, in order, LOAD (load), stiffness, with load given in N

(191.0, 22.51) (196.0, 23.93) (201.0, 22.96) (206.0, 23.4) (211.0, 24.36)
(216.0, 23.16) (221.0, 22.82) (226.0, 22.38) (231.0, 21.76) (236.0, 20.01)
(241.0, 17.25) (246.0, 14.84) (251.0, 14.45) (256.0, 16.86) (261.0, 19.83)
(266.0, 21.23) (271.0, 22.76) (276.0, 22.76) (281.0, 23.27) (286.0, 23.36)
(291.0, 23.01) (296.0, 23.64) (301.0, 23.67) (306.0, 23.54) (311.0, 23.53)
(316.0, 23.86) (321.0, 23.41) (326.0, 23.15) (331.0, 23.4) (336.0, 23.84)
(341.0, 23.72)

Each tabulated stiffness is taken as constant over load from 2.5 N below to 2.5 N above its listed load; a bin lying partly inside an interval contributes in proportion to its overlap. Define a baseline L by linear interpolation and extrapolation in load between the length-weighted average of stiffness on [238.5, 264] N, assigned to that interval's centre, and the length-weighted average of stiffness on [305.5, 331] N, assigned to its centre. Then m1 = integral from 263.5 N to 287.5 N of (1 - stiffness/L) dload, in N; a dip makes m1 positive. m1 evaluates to -4.3 N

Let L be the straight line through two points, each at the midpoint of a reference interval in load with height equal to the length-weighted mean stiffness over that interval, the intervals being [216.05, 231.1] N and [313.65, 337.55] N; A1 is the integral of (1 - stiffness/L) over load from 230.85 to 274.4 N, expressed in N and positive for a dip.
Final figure 7.9 N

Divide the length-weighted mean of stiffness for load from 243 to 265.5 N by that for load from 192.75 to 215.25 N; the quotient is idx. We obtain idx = 0.72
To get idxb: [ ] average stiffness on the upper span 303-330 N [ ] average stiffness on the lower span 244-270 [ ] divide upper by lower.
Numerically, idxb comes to 1.3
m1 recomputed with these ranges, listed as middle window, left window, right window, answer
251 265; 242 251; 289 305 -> -0.72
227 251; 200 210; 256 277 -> 4.14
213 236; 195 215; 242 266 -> -1.45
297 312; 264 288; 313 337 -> -0.27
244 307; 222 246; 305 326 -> 2.43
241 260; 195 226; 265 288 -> 5.79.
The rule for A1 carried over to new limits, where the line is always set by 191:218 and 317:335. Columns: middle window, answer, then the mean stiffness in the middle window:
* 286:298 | 0.1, 23.3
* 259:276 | 1.4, 21.5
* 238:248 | 3.0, 16.3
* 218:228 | 0.4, 22.6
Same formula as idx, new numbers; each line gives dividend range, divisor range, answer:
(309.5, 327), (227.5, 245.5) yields 1.22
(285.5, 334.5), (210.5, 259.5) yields 1.20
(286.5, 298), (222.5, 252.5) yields 1.25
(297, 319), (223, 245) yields 1.18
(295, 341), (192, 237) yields 1.03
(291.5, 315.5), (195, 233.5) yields 1.02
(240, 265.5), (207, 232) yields 0.74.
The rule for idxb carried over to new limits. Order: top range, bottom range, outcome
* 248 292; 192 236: 0.90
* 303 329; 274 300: 1.01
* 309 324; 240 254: 1.53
